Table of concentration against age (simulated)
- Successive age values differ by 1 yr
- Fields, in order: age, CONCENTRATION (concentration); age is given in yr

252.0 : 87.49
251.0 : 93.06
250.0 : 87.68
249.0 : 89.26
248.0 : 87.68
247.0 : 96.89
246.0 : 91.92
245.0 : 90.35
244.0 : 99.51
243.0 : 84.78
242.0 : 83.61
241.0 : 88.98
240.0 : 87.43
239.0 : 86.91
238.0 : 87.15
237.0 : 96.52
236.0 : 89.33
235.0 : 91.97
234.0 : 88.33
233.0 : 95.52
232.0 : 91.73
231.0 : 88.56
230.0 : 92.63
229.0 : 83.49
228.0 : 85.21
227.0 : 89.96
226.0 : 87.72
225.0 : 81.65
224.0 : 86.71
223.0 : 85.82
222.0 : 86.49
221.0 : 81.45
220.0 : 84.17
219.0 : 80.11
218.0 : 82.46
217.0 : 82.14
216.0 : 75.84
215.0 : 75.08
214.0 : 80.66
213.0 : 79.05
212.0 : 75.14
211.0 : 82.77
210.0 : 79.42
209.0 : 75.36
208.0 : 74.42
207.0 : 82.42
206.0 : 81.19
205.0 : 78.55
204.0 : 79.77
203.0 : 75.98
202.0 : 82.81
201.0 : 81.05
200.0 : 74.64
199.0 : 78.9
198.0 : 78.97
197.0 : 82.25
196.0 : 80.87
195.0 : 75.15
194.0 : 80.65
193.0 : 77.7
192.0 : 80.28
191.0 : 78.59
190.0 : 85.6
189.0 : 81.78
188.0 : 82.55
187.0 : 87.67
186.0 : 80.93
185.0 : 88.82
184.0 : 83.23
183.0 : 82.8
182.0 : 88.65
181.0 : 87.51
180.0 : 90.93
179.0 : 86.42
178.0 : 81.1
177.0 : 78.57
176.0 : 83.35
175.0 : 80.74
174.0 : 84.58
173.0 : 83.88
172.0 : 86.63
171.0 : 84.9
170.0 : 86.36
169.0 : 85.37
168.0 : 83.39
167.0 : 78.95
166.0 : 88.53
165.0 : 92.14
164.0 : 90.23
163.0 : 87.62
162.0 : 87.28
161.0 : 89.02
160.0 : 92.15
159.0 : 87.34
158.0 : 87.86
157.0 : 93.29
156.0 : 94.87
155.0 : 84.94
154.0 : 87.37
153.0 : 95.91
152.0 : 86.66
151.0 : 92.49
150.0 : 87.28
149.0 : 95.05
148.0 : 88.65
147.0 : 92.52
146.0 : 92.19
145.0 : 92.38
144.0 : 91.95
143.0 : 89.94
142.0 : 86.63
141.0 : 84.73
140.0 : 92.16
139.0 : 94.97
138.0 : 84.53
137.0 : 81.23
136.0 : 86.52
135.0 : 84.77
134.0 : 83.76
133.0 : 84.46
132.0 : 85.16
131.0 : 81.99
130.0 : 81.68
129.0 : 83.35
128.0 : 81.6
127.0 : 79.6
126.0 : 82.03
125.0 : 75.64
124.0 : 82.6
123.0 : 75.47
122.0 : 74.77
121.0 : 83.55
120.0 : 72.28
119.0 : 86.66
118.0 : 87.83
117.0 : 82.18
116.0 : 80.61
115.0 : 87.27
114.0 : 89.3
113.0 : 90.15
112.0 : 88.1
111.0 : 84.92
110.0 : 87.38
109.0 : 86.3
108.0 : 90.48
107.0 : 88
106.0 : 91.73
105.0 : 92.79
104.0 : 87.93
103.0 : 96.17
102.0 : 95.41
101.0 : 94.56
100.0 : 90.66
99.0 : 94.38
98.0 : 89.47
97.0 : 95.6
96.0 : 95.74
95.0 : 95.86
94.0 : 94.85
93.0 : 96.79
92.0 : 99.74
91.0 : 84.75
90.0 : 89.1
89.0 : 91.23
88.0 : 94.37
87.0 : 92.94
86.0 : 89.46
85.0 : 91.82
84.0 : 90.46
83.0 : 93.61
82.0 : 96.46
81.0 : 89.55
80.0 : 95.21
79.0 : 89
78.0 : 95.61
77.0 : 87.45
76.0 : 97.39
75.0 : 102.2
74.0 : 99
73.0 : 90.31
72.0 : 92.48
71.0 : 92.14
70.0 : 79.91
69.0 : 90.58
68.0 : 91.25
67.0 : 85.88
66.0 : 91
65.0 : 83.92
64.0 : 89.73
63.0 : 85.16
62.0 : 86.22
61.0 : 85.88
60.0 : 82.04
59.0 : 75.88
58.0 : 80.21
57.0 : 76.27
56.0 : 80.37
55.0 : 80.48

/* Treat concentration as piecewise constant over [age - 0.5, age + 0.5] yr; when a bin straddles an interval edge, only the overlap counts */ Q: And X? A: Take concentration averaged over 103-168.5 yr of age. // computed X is 86.8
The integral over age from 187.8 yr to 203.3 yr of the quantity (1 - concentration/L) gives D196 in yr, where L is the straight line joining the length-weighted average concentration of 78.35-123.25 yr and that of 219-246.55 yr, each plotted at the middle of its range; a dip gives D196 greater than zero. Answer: 1.55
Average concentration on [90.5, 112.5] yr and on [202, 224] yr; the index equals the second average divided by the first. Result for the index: 0.9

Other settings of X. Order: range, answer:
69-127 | 89.6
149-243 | 84.6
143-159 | 90.8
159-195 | 84.7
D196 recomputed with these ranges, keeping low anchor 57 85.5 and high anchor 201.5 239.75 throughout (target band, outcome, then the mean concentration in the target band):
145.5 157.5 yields -0.6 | 90.9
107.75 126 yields 0.9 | 83.5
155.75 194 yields 0.0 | 85.4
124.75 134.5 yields 0.6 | 82.1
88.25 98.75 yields -0.6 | 93.4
